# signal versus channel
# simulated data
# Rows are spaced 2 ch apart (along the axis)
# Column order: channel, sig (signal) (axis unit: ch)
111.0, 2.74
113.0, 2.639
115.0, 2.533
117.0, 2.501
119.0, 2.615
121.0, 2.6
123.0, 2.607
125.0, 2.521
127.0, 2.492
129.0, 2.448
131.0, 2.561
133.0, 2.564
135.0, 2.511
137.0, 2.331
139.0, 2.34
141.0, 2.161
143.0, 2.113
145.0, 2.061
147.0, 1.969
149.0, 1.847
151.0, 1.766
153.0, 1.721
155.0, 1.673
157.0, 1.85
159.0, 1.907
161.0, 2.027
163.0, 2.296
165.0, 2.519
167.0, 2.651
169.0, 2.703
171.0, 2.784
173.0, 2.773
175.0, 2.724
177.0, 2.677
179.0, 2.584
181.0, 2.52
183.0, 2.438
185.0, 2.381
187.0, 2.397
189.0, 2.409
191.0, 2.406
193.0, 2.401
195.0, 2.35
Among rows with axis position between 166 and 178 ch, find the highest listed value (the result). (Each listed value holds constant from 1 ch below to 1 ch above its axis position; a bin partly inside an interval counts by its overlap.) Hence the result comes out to 2.784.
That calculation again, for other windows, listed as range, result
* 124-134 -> 2.564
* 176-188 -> 2.677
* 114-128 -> 2.615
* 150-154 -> 1.766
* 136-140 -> 2.34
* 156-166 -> 2.519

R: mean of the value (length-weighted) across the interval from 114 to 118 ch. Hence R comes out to 2.52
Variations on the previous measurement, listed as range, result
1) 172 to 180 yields 2.69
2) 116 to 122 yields 2.57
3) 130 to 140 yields 2.46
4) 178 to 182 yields 2.55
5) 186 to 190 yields 2.4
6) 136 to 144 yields 2.24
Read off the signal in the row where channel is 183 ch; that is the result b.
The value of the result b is 2.438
